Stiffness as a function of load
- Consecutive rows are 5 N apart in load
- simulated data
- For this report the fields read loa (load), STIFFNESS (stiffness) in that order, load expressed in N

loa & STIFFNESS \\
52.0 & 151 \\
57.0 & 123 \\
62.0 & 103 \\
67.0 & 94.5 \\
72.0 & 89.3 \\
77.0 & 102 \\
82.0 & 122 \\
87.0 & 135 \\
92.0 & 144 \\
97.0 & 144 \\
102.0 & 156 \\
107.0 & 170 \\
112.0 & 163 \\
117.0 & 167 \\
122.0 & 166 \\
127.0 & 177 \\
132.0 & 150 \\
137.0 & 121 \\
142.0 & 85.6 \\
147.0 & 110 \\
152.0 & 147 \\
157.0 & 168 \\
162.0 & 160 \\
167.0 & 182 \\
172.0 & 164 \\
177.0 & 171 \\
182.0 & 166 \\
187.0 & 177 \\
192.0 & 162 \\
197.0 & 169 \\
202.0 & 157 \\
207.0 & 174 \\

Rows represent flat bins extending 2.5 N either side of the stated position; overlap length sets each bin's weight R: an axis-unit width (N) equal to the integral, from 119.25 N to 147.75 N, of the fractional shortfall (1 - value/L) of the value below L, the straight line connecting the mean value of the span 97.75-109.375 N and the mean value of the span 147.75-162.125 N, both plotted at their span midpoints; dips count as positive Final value 3.5 N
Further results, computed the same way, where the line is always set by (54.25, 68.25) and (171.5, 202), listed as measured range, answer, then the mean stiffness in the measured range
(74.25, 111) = -4.64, 140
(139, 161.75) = 3.08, 131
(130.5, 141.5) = 1.41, 125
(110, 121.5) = -2.65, 165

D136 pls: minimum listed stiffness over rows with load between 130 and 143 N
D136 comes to 85.6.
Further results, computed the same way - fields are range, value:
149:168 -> 147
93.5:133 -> 144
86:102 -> 135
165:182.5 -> 164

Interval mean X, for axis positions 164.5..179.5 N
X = 172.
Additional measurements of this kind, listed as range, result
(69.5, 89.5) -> 112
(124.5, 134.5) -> 164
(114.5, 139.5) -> 156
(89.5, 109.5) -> 154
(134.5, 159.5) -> 126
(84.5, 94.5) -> 140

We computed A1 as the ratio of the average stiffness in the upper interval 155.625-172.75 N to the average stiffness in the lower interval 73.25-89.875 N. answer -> 1.4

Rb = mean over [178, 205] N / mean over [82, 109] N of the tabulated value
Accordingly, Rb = 1.13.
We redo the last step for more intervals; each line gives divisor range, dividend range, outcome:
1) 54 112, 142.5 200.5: 1.24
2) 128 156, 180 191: 1.33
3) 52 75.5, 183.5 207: 1.55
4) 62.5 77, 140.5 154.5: 1.22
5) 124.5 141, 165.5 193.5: 1.19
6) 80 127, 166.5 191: 1.11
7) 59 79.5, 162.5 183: 1.74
